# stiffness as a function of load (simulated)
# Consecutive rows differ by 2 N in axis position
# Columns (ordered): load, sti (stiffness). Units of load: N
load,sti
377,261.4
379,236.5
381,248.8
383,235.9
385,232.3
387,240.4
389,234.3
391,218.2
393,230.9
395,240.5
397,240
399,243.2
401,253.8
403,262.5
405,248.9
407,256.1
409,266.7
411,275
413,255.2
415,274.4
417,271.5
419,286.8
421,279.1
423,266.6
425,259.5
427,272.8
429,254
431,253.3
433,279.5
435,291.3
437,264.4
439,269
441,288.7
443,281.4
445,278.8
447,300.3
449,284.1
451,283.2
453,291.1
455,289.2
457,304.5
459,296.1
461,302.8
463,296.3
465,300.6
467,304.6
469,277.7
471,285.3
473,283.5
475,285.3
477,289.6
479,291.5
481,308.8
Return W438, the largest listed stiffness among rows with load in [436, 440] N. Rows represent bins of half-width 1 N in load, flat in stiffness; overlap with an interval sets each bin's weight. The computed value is 269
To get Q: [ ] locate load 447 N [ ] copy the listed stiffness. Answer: 300.3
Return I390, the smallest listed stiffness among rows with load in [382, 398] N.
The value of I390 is 218.2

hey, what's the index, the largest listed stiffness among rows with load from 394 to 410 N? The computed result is 266.7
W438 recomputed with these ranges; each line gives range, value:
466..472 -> 304.6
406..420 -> 286.8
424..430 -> 272.8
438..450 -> 300.3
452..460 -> 304.5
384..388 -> 240.4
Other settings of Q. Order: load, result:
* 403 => 262.5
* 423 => 266.6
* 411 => 275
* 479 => 291.5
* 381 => 248.8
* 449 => 284.1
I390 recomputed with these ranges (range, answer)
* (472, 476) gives 283.5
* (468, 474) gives 277.7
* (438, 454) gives 269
